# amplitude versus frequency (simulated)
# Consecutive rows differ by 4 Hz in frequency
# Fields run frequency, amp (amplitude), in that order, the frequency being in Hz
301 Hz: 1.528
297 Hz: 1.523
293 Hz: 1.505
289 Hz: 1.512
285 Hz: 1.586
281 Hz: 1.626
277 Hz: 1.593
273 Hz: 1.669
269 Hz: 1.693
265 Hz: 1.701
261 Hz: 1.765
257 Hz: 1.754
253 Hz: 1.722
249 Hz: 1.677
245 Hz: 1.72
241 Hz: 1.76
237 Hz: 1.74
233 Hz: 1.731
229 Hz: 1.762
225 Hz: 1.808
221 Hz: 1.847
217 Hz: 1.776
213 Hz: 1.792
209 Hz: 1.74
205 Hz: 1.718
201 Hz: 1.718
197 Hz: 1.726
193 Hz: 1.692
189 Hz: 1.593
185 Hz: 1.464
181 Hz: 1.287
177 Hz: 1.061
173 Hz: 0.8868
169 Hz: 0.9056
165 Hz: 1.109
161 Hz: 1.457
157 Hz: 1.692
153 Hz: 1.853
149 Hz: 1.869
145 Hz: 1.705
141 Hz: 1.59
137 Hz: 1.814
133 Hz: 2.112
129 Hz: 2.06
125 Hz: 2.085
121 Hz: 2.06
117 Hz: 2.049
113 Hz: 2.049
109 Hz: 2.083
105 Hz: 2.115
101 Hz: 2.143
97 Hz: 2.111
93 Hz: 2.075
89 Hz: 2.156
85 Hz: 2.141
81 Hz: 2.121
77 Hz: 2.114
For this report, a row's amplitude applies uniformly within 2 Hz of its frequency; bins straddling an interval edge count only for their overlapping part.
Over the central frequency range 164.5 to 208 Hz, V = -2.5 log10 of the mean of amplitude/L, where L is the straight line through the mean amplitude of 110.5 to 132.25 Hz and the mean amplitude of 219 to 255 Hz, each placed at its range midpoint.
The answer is 0.324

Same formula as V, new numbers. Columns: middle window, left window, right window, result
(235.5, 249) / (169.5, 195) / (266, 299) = -0.17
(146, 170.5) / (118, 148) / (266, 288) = 0.24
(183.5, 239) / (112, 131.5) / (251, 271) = 0.07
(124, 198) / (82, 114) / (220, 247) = 0.24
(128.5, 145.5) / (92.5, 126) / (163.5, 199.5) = -0.04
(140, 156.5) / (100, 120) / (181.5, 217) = 0.09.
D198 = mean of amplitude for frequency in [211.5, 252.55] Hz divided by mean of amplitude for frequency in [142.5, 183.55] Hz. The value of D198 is 1.27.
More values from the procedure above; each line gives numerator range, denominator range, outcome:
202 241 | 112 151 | 0.91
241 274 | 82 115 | 0.81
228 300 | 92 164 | 0.86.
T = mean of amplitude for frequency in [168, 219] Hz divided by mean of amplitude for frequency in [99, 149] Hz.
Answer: 0.8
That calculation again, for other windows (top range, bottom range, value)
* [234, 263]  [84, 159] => 0.87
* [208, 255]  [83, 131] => 0.84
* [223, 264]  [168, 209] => 1.22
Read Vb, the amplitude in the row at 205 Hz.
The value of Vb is 1.718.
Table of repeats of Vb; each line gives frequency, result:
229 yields 1.762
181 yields 1.287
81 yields 2.121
